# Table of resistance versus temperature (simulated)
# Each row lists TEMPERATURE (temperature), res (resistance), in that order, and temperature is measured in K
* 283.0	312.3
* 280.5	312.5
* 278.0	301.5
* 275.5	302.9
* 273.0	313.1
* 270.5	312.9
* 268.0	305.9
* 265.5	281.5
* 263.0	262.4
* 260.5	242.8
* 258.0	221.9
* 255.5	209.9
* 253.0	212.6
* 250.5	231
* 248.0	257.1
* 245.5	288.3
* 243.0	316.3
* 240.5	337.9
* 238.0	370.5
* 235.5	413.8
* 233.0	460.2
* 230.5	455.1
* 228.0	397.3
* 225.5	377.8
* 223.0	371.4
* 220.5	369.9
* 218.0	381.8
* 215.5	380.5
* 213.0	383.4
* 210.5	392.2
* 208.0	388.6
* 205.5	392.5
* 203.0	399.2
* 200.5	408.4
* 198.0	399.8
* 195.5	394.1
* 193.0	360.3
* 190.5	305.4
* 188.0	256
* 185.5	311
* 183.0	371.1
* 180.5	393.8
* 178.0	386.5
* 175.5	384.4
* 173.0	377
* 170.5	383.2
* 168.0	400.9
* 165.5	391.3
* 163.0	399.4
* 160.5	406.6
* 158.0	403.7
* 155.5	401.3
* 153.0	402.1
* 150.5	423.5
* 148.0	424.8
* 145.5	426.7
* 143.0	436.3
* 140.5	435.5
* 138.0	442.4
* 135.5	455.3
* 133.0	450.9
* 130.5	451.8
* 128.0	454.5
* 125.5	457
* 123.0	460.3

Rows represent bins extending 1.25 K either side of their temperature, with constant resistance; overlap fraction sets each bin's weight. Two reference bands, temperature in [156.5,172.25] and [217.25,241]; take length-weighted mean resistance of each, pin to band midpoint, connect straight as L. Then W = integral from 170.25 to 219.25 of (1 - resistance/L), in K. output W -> 3.0 K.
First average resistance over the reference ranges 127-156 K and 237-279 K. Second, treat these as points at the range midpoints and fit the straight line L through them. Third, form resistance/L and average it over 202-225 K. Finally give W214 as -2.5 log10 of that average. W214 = -0.136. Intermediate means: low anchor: 434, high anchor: 280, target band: 384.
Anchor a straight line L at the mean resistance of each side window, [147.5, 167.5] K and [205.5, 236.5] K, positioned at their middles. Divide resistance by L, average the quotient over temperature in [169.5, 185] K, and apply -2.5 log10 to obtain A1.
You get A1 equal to 0.07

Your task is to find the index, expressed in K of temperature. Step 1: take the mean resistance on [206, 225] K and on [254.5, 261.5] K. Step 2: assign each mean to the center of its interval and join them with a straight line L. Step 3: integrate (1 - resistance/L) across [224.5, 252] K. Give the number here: -4.9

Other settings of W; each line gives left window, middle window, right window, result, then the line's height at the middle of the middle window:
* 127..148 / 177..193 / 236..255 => 1.6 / 375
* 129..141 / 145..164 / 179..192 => -0.4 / 402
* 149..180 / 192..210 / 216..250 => -0.6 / 381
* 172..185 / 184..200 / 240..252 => 0.7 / 359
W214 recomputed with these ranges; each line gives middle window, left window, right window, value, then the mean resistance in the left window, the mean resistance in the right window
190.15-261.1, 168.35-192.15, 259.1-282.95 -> -0.08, 354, 293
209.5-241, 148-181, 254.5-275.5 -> -0.22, 398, 272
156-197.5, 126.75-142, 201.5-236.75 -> 0.14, 448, 397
